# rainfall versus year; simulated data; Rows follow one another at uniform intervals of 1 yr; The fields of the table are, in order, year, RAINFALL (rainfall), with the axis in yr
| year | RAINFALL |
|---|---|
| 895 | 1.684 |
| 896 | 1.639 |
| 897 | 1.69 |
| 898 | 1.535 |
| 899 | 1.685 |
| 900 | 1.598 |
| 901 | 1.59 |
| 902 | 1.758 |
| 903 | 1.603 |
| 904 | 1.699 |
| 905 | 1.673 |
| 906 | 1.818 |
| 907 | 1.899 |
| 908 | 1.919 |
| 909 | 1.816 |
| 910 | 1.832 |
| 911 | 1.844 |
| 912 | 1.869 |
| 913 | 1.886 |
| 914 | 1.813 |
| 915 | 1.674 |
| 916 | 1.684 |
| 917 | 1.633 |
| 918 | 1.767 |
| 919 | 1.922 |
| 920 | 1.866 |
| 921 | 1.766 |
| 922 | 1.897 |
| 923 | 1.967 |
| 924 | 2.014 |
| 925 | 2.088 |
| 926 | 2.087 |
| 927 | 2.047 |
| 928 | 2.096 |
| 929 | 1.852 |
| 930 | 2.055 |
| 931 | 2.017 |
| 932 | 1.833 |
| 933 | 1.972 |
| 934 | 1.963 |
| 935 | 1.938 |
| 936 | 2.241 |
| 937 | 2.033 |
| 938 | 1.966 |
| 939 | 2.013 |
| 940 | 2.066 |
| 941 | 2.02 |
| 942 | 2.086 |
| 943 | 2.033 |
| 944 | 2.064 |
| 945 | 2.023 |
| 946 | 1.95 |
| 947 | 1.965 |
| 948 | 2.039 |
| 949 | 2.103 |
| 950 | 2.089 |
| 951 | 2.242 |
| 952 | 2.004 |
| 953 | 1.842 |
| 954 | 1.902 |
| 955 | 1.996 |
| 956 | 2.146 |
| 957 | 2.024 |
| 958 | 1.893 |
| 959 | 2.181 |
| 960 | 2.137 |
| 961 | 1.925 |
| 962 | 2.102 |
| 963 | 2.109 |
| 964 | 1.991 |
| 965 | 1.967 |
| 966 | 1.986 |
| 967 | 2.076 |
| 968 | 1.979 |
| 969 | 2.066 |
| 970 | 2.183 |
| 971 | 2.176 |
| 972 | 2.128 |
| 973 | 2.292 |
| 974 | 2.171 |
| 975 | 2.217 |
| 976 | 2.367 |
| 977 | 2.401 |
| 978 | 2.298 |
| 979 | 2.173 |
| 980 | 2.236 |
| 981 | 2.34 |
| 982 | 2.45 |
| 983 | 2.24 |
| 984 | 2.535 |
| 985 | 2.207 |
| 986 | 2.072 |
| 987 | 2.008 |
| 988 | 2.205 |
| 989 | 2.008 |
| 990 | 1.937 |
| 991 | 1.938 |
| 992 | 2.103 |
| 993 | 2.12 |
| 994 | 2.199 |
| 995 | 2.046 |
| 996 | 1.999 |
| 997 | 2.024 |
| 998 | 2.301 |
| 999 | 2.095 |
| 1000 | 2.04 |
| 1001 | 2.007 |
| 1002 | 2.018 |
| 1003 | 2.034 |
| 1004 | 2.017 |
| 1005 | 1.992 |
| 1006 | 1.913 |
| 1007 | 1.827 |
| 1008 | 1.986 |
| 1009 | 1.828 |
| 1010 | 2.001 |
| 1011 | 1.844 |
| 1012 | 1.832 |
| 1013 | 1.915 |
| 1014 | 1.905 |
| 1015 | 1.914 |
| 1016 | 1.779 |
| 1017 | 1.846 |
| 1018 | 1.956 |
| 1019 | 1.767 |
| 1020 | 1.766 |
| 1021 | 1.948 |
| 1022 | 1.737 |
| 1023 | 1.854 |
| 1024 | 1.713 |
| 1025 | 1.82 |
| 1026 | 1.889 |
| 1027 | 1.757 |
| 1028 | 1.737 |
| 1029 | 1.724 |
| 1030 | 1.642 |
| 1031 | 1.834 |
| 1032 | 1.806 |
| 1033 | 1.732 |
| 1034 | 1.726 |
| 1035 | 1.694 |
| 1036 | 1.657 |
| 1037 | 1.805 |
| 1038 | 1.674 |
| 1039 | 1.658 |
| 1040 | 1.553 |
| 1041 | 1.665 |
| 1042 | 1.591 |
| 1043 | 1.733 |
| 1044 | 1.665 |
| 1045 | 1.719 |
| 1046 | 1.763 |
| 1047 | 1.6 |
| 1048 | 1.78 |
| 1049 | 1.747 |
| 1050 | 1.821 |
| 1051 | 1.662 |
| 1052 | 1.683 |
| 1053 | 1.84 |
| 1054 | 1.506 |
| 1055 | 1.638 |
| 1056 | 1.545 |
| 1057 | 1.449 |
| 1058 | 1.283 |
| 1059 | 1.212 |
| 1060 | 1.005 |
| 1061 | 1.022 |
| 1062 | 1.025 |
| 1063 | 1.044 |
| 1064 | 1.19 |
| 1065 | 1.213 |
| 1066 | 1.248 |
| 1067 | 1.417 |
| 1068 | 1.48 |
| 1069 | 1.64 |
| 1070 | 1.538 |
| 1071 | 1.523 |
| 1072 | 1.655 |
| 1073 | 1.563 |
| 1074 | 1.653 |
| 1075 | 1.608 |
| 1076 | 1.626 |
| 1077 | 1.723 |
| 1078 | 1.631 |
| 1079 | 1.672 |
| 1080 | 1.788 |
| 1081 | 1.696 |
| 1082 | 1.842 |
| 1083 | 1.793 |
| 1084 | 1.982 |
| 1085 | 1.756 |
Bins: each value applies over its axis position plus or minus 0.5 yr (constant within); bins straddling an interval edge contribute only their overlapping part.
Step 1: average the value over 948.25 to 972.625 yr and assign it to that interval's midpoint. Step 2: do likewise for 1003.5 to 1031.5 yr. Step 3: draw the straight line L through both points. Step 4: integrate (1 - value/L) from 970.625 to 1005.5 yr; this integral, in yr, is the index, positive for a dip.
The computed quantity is -3.6 yr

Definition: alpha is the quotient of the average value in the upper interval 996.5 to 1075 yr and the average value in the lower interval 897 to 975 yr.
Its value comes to 0.87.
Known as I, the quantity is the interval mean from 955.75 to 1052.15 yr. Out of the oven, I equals 1.96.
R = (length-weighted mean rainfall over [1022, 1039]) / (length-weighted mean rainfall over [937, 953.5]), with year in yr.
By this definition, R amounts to 0.86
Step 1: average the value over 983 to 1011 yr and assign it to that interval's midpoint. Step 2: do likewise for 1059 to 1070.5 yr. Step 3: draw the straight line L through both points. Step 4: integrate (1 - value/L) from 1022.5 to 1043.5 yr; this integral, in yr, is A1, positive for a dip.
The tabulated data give -1.3 yr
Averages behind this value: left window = 2.05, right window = 1.25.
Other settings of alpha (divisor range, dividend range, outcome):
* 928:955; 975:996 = 1.09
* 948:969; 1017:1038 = 0.87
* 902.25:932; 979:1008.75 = 1.13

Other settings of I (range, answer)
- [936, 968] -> 2.03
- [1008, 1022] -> 1.87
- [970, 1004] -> 2.16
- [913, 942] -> 1.94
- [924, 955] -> 2.02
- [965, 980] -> 2.17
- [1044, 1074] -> 1.48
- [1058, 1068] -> 1.18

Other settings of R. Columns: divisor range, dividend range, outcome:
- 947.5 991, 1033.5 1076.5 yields 0.72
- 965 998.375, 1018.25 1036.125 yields 0.82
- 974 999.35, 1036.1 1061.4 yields 0.73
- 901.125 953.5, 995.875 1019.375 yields 1.01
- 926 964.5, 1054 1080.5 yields 0.71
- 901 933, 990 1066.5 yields 0.94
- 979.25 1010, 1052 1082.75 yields 0.71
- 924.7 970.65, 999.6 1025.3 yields 0.93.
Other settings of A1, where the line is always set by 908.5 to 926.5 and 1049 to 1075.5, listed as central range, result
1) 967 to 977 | -2.8 yr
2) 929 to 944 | -1.7 yr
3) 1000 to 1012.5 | -2.6 yr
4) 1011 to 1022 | -2.0 yr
